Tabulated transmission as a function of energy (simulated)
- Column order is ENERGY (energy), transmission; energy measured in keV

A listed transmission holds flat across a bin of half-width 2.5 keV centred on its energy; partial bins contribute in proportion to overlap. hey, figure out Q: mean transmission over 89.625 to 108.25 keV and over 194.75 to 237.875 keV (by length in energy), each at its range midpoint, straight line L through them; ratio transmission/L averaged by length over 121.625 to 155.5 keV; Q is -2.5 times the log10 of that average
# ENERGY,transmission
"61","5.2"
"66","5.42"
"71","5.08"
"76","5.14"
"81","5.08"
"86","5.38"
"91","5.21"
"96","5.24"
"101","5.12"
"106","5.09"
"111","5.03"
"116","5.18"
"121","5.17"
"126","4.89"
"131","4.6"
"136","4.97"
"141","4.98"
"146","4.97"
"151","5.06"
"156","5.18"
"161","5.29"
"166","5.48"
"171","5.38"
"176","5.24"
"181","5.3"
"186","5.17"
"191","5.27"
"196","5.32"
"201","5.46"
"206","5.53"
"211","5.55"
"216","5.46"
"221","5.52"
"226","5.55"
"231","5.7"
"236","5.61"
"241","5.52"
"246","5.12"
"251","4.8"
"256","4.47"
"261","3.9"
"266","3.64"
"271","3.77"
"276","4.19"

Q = 0.07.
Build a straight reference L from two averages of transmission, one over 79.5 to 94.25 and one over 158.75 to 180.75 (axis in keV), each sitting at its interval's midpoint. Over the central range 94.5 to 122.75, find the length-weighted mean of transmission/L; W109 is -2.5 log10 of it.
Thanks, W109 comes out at 0.03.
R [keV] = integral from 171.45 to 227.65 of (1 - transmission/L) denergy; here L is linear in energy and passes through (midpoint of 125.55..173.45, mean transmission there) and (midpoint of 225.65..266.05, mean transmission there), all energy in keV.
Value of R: -4.13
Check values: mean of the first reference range 5.09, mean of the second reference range 4.97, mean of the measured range 5.39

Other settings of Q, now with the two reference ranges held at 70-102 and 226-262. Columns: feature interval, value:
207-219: -0.080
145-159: 0.013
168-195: -0.030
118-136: 0.056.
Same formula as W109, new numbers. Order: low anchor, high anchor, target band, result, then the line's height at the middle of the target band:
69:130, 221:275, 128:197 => -0.03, 5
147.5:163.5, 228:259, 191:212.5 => -0.05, 5.18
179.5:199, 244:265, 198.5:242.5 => -0.14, 4.9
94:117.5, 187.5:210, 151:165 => 0.01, 5.28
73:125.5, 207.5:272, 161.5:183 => -0.06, 5.08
